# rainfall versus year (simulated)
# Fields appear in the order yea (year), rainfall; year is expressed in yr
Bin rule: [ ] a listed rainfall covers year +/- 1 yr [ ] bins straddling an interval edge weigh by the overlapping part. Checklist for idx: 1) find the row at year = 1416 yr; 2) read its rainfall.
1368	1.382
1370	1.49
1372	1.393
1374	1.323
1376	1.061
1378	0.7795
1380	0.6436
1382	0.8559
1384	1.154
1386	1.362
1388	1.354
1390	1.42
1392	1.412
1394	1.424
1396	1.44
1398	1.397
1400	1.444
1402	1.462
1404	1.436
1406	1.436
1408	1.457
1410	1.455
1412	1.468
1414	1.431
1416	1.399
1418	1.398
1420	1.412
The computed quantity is 1.399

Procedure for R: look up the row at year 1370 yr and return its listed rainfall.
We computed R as 1.49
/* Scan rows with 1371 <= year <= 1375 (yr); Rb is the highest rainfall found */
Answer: 1.393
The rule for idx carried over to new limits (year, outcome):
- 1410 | 1.455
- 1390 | 1.42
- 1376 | 1.061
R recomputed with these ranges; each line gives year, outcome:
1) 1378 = 0.7795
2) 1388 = 1.354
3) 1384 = 1.154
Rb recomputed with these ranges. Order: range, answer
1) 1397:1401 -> 1.444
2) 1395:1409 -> 1.462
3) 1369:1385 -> 1.49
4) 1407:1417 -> 1.468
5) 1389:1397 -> 1.44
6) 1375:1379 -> 1.061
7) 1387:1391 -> 1.42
